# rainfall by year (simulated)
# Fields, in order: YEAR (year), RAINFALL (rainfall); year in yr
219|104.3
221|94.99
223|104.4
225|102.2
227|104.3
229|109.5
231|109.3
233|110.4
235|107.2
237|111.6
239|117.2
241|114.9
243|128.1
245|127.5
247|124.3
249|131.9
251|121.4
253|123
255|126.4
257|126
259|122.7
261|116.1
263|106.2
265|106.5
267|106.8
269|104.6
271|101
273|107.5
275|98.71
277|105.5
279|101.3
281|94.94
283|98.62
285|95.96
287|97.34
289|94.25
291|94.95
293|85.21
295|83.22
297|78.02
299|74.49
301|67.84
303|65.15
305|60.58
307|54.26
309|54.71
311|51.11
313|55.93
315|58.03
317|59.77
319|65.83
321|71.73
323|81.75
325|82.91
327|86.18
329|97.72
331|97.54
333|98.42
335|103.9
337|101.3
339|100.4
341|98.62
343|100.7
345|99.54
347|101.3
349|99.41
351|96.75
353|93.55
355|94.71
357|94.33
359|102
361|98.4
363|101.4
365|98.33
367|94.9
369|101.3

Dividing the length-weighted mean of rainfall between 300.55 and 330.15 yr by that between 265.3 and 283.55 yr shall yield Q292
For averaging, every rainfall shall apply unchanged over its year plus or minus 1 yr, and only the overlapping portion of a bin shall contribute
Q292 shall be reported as 0.7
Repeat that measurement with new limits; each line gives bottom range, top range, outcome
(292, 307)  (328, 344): 1.38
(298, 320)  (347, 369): 1.61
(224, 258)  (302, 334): 0.61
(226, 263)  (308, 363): 0.74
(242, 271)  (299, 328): 0.55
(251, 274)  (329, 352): 0.88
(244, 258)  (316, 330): 0.62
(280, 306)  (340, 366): 1.17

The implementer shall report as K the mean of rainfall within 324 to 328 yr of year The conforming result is 84.5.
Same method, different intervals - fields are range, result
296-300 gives 76.3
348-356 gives 96.1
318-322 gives 68.8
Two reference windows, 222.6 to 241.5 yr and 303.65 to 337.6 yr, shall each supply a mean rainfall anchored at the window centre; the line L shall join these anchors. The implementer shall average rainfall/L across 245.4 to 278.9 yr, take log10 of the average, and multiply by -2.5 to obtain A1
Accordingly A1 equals -0.17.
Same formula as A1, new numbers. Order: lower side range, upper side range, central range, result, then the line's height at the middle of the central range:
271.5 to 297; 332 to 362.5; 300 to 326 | 0.46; 97.2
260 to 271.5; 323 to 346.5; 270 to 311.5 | 0.22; 103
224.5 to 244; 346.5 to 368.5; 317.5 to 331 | 0.24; 102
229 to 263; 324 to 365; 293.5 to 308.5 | 0.48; 107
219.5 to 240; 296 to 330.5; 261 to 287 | -0.18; 86.9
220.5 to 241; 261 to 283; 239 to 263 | -0.16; 106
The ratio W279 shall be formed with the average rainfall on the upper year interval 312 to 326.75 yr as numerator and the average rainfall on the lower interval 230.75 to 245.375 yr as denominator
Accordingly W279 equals 0.60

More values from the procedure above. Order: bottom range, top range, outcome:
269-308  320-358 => 1.08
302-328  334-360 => 1.52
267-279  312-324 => 0.63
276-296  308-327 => 0.69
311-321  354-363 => 1.62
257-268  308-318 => 0.49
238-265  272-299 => 0.78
